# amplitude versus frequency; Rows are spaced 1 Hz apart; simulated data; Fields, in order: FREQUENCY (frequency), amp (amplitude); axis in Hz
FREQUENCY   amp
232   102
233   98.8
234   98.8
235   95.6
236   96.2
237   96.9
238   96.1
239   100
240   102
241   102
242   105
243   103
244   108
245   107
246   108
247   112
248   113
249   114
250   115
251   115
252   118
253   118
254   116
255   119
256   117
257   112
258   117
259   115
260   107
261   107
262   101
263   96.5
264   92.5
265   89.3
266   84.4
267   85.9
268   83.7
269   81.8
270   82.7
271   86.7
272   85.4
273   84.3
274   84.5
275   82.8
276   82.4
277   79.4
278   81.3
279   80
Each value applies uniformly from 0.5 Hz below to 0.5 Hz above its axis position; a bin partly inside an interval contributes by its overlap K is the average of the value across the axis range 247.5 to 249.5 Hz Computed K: 114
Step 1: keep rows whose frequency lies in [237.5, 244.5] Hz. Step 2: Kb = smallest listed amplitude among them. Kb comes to 96.1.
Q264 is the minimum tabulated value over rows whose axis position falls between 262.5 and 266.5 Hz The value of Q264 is 84.4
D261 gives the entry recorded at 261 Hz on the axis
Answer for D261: 107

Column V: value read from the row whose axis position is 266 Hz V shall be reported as 84.4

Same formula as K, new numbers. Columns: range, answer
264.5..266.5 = 86.8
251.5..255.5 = 118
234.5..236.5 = 95.9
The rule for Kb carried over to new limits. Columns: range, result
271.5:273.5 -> 84.3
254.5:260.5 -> 107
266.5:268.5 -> 83.7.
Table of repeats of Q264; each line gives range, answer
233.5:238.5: 95.6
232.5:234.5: 98.8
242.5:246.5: 103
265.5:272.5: 81.8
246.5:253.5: 112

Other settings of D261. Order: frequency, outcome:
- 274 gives 84.5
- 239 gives 100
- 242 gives 105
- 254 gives 116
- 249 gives 114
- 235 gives 95.6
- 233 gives 98.8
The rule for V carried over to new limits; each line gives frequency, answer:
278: 81.3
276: 82.4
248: 113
